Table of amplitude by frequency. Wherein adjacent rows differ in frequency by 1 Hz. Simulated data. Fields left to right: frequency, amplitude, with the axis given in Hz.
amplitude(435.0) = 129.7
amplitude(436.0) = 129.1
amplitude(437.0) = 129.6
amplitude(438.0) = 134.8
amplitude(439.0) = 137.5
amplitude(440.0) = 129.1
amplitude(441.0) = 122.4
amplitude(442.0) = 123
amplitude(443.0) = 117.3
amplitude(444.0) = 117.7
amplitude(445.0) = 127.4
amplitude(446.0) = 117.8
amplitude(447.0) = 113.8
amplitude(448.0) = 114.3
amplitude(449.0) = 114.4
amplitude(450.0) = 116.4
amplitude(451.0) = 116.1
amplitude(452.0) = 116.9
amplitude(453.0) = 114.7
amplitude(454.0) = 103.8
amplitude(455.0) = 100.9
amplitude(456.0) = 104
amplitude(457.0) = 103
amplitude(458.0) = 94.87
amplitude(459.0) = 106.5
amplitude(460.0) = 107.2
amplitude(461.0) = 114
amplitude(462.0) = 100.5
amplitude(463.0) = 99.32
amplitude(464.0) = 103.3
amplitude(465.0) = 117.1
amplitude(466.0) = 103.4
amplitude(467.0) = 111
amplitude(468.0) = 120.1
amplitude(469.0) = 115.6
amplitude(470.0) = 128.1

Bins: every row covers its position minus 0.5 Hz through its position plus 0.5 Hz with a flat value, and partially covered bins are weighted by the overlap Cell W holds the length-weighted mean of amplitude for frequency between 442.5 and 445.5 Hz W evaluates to 121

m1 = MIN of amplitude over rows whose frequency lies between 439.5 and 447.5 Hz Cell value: 113.8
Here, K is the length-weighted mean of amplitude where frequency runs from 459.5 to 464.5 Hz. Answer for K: 105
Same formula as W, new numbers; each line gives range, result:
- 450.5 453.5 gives 116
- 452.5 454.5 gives 109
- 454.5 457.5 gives 103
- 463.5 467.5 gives 109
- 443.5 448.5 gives 118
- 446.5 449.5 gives 114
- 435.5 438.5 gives 131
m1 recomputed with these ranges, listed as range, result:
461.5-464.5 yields 99.32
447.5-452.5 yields 114.3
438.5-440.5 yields 129.1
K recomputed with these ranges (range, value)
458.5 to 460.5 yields 107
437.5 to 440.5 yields 134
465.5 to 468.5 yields 112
